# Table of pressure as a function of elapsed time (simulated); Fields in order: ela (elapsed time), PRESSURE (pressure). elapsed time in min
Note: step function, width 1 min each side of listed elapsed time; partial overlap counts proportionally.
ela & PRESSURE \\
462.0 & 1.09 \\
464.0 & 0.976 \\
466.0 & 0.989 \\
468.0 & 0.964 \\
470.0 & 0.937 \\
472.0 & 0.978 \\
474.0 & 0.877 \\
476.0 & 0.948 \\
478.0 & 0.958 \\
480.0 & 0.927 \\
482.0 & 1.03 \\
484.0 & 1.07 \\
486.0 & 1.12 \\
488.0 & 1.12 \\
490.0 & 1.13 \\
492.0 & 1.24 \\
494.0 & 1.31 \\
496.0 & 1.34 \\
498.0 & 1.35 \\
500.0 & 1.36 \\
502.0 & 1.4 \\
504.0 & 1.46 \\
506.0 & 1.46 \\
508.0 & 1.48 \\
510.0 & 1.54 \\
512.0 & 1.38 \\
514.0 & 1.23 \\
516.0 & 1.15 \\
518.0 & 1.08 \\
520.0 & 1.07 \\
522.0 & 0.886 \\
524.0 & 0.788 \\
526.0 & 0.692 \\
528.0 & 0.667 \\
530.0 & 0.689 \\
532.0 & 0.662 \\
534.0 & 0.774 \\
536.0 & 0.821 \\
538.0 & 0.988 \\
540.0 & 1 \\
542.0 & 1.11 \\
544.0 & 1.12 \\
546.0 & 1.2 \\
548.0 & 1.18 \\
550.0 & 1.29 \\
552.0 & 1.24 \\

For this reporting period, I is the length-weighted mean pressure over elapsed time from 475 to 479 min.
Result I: 0.953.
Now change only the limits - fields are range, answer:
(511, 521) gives 1.18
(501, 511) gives 1.47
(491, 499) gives 1.31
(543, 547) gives 1.16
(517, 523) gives 1.01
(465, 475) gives 0.949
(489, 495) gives 1.23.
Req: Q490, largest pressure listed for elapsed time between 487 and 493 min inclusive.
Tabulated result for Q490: 1.24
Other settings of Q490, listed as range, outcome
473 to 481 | 0.958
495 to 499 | 1.35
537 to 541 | 1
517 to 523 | 1.08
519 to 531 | 1.07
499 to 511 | 1.54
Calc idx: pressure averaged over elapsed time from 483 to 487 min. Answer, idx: 1.1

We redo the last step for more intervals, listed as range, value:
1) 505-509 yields 1.47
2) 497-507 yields 1.41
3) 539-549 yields 1.12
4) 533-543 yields 0.939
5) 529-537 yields 0.736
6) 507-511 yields 1.51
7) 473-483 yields 0.948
